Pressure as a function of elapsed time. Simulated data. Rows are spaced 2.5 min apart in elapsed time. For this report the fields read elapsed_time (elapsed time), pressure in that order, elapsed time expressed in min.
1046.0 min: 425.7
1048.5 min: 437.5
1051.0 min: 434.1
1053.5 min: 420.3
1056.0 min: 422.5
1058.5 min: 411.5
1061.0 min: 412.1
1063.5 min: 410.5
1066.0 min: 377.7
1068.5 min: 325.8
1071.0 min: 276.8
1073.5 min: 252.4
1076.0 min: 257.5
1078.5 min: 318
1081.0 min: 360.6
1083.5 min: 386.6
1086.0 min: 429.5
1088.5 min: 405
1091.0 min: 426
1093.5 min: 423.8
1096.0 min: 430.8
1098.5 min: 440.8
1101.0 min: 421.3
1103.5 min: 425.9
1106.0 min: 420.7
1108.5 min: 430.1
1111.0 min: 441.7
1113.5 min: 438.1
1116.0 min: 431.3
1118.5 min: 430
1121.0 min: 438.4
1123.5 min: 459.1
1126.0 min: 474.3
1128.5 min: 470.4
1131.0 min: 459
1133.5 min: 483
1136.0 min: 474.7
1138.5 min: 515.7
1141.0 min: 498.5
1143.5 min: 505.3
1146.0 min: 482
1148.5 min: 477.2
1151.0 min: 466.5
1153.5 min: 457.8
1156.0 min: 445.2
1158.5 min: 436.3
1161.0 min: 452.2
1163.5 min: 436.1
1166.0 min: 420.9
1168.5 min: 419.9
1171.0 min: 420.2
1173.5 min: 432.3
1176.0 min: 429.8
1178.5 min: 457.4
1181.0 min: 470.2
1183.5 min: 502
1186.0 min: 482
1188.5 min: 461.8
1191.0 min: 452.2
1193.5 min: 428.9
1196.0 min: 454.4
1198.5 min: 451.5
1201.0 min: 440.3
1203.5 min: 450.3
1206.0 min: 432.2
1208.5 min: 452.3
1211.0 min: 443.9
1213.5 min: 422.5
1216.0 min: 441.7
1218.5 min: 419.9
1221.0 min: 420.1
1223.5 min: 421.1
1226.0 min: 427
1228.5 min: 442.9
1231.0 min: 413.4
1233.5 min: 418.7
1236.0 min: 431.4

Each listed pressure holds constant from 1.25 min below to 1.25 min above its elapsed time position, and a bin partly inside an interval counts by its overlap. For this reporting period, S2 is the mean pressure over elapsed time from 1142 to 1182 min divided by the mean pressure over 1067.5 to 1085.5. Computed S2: 1.43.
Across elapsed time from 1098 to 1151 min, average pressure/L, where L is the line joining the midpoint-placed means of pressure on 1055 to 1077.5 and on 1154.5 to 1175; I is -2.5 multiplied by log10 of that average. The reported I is -0.151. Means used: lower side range 348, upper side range 433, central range 458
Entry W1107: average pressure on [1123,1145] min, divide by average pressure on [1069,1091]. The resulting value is 1.42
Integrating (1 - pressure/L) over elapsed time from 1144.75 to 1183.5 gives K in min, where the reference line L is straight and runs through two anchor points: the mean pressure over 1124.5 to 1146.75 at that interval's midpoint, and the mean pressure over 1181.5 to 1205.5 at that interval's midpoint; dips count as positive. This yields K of 1.9 min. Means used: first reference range 485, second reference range 458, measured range 449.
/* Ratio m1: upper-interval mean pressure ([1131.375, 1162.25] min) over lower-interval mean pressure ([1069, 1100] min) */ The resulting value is 1.3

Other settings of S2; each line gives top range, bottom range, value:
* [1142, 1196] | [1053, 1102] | 1.20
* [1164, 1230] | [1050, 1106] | 1.15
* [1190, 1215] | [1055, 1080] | 1.28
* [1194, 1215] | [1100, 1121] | 1.03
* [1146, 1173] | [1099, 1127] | 1.02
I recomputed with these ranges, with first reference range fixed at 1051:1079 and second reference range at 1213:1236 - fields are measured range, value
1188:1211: -0.08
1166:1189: -0.11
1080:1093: -0.10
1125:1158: -0.22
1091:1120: -0.15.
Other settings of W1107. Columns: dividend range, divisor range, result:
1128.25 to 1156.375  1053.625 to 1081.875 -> 1.37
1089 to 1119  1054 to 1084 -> 1.22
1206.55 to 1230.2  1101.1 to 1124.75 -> 0.99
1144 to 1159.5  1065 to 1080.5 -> 1.53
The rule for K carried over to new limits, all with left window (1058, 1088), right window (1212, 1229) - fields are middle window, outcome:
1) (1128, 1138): -2.4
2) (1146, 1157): -2.0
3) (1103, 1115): -2.0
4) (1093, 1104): -1.9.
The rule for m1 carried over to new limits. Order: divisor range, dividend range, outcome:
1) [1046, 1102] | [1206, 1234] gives 1.11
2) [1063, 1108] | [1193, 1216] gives 1.17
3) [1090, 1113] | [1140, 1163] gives 1.09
